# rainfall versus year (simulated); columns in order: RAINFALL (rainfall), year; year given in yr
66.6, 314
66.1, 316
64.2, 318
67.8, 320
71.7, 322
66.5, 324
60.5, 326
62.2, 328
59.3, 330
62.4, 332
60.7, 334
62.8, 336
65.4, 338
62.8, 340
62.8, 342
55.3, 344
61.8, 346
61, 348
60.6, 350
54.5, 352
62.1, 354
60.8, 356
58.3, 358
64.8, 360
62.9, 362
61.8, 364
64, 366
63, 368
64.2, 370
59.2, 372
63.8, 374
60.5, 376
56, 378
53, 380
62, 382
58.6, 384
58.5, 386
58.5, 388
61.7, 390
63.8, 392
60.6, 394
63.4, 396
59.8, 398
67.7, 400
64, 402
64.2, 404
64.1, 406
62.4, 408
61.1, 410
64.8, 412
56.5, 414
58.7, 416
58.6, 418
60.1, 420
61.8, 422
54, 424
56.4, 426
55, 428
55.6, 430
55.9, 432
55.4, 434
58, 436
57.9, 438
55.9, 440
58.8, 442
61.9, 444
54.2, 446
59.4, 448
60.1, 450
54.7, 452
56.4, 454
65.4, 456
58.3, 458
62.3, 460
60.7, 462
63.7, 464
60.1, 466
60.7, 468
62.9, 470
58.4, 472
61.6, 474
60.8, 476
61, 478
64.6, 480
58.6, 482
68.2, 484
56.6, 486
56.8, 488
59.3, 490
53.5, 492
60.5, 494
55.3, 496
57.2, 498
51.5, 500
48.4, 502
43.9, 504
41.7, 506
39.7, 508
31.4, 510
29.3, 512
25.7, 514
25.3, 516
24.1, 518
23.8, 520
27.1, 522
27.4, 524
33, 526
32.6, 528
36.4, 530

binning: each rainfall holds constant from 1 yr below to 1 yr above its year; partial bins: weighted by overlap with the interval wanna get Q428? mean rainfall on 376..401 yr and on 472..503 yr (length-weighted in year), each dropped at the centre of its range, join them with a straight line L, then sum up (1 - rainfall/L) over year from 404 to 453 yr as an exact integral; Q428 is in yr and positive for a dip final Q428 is 0.8 yr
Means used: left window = 60.3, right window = 58.3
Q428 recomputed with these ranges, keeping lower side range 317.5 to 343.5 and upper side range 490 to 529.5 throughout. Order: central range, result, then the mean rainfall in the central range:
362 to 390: -1.5 yr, 60.4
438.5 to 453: -3.1 yr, 57.9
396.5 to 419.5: -3.9 yr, 62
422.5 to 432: -1.0 yr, 55.7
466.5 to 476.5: -3.8 yr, 60.8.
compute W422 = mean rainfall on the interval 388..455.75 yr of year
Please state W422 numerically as 59.5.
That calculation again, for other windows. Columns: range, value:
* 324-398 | 61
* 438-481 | 60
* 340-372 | 61.2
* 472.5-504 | 57.8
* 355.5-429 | 60.8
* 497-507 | 48.5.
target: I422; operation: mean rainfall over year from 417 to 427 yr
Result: 58.2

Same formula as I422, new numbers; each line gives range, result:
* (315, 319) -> 65.2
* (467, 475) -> 60.9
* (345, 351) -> 61.1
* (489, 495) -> 57.8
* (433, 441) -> 56.8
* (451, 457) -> 58.8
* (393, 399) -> 61.3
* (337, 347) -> 61.6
